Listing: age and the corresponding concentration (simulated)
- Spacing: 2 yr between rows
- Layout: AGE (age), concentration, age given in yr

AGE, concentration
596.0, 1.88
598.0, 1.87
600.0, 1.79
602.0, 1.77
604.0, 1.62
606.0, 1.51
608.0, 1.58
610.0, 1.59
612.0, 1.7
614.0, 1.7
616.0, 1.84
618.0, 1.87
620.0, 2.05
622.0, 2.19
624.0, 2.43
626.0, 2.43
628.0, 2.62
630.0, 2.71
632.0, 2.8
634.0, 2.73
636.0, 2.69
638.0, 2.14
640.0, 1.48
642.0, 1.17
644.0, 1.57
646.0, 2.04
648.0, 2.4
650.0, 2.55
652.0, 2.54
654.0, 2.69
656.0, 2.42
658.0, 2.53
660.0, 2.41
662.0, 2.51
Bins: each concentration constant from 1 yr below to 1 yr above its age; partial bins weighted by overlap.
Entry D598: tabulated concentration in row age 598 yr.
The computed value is 1.87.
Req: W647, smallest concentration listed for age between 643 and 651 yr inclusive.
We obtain 1.57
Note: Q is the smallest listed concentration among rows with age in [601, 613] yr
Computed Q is 1.51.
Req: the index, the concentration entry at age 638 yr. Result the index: 2.14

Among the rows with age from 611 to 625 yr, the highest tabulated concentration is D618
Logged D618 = 2.43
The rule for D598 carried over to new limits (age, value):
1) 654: 2.69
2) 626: 2.43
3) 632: 2.8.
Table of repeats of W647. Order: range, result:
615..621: 1.84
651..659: 2.42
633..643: 1.17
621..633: 2.19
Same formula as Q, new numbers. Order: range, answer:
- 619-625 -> 2.05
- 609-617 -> 1.59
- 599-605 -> 1.62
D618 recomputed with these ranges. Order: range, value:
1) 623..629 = 2.62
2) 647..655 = 2.69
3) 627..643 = 2.8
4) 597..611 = 1.87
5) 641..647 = 2.04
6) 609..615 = 1.7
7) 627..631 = 2.71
